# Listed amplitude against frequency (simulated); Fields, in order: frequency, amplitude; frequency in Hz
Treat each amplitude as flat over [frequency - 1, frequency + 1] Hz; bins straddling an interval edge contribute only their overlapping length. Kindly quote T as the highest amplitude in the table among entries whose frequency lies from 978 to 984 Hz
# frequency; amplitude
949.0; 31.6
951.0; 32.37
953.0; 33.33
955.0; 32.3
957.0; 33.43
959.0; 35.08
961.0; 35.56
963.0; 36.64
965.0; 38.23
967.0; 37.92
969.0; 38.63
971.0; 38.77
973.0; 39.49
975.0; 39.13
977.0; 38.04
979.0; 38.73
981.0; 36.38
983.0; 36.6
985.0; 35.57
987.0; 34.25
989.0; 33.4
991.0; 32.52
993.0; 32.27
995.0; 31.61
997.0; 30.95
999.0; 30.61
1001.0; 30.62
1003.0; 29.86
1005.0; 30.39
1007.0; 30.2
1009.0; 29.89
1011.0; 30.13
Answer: 38.73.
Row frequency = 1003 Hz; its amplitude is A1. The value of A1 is 29.86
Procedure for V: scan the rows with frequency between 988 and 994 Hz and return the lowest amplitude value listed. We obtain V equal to 32.27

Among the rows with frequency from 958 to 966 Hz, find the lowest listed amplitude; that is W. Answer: 35.08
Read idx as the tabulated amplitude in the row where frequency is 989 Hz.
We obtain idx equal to 33.4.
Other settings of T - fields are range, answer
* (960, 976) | 39.49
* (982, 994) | 36.6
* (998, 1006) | 30.62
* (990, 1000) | 32.52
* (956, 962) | 35.56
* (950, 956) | 33.33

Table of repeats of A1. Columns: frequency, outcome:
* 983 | 36.6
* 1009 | 29.89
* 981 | 36.38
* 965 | 38.23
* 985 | 35.57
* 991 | 32.52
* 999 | 30.61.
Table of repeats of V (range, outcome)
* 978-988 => 34.25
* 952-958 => 32.3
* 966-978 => 37.92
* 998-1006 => 29.86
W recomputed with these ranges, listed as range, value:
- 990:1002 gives 30.61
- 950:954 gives 32.37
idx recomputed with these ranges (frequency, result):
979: 38.73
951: 32.37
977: 38.04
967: 37.92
